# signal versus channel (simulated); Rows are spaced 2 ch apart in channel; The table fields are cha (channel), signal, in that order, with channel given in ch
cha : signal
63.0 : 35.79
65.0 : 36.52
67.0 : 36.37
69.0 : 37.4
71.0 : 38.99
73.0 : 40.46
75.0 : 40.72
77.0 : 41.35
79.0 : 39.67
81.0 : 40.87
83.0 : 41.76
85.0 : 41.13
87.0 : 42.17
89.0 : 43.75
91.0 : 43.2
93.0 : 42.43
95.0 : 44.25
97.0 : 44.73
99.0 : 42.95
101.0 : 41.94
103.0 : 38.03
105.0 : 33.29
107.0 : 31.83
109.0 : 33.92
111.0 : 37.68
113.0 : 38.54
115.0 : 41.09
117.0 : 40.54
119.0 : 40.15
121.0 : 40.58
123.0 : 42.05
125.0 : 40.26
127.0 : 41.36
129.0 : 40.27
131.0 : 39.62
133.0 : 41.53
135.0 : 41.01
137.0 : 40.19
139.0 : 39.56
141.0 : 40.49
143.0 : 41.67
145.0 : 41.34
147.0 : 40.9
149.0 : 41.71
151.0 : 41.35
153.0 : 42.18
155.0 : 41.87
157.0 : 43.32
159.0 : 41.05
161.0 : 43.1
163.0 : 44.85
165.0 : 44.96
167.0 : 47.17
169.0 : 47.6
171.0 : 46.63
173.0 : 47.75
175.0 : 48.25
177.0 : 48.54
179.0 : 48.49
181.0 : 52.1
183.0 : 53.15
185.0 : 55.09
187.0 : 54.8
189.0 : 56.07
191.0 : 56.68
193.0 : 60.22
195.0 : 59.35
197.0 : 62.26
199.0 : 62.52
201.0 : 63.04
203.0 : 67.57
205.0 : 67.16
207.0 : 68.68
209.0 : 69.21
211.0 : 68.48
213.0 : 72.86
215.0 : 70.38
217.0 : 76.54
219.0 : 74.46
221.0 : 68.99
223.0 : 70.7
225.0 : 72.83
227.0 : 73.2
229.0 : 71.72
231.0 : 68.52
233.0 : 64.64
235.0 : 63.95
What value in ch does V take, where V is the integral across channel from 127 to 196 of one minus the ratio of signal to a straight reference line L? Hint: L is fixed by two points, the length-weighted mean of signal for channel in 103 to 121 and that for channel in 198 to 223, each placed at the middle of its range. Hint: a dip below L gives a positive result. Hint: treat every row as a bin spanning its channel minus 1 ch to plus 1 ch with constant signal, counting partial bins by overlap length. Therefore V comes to 9.3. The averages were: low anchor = 37.4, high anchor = 69.2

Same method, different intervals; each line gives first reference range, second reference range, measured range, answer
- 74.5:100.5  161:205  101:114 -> 2.5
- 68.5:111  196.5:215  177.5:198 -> 2.4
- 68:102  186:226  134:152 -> 4.2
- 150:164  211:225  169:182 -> 0.7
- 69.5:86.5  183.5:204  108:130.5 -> 3.7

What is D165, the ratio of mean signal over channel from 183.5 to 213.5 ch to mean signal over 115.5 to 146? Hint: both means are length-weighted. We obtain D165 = 1.54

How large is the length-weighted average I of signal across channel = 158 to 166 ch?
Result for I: 43.5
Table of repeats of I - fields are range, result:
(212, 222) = 72.6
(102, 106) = 35.7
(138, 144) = 40.6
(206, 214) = 69.8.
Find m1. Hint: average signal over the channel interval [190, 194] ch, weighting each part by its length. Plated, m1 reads 58.5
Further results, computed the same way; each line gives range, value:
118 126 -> 40.8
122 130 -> 41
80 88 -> 41.5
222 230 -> 72.1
